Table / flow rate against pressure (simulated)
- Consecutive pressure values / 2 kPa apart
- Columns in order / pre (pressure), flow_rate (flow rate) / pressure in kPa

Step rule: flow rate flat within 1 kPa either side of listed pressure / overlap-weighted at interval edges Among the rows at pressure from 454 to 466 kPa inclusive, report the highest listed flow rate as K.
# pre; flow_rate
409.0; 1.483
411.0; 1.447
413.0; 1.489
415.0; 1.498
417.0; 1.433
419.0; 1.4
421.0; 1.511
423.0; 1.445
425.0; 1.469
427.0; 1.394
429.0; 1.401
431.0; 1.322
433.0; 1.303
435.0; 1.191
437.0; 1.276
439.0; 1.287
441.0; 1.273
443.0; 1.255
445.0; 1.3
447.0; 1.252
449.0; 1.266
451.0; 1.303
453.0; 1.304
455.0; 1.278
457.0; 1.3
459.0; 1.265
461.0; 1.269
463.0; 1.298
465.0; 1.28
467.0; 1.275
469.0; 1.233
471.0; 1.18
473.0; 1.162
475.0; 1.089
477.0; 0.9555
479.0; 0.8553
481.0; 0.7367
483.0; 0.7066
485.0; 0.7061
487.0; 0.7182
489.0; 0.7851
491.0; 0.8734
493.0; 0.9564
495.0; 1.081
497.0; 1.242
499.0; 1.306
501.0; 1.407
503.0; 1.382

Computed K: 1.3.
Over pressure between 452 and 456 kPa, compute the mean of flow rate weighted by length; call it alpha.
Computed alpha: 1.29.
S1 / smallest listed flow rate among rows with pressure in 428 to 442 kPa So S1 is 1.191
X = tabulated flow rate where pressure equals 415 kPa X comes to 1.498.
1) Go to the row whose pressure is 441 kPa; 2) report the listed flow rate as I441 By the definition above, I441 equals 1.273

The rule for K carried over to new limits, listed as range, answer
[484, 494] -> 0.9564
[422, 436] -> 1.469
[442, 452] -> 1.303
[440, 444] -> 1.273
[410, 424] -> 1.511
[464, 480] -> 1.28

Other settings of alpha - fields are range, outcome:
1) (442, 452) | 1.28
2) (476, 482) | 0.849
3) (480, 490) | 0.731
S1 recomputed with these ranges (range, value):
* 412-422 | 1.4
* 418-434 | 1.303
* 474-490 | 0.7061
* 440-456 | 1.252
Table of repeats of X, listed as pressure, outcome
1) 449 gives 1.266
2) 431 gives 1.322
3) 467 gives 1.275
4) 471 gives 1.18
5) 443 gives 1.255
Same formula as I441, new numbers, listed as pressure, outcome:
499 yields 1.306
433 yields 1.303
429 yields 1.401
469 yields 1.233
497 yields 1.242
